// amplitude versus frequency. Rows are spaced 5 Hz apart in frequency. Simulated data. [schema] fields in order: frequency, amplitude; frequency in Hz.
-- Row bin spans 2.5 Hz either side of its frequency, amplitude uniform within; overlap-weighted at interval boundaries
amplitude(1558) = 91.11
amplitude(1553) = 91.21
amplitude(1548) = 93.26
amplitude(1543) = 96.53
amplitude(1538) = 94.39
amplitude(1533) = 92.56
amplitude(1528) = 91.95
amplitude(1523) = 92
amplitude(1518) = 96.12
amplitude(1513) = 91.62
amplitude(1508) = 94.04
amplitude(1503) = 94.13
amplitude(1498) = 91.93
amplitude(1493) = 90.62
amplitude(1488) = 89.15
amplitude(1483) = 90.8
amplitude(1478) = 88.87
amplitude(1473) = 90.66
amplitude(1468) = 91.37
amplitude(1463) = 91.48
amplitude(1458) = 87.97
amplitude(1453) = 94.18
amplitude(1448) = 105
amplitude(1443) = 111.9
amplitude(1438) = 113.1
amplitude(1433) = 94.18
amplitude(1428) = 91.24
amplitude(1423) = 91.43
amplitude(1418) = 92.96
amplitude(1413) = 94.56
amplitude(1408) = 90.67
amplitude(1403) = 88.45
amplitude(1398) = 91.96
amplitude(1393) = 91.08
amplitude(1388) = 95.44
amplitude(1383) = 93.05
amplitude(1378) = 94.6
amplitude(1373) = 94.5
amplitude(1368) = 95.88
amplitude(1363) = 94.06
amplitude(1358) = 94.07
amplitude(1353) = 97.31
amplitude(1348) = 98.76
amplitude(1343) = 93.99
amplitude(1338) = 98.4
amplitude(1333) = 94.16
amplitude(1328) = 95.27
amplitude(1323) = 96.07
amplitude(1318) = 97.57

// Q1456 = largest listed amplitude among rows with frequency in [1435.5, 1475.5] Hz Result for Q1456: 113.1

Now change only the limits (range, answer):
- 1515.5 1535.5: 96.12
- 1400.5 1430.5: 94.56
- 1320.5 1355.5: 98.76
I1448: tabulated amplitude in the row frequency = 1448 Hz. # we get 105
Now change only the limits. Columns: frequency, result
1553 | 91.21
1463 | 91.48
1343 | 93.99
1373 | 94.5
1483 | 90.8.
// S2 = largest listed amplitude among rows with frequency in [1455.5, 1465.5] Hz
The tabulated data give 91.48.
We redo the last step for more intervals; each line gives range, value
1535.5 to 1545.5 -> 96.53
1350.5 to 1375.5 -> 97.31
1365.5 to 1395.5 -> 95.88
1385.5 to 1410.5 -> 95.44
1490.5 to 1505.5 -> 94.13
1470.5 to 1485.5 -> 90.8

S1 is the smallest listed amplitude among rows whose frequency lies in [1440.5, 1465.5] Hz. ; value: 87.97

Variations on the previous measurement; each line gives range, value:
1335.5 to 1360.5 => 93.99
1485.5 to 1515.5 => 89.15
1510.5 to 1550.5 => 91.62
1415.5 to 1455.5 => 91.24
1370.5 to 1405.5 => 88.45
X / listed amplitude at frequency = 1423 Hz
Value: 91.43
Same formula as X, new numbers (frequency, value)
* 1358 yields 94.07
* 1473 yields 90.66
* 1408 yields 90.67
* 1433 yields 94.18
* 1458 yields 87.97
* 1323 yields 96.07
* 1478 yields 88.87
